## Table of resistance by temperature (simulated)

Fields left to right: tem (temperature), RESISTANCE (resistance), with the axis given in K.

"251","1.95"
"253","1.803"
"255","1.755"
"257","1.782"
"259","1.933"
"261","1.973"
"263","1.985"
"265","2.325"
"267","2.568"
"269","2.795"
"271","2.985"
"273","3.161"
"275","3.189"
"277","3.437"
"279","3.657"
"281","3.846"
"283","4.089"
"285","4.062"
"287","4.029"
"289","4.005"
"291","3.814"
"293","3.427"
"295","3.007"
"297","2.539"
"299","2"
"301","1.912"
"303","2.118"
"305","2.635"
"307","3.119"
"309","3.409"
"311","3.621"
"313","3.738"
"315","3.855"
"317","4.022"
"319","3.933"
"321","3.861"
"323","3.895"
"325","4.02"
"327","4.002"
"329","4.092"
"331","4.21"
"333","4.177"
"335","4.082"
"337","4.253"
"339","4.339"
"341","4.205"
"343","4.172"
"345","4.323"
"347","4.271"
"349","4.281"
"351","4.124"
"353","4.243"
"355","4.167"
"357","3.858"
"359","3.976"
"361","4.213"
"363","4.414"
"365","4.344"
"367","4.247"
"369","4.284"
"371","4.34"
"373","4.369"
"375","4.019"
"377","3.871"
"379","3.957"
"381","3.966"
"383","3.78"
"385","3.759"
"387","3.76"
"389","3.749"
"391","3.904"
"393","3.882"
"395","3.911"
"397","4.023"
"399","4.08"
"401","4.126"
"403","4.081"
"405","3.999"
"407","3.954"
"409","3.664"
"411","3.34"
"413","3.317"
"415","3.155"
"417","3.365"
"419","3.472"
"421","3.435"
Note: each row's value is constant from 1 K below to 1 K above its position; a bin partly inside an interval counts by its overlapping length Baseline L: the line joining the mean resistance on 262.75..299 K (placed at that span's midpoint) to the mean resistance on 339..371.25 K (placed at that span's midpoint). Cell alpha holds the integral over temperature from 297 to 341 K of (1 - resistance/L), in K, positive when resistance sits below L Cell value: 2.4 K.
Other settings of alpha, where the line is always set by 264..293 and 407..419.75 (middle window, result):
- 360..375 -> -3.8 K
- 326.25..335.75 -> -1.9 K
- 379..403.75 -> -3.5 K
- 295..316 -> 3.2 K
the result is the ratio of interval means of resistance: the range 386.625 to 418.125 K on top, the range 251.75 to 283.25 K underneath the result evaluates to 1.41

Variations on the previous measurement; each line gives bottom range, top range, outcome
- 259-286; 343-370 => 1.38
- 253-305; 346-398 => 1.42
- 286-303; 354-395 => 1.33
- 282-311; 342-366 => 1.32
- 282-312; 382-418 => 1.18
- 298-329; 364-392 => 1.20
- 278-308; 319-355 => 1.29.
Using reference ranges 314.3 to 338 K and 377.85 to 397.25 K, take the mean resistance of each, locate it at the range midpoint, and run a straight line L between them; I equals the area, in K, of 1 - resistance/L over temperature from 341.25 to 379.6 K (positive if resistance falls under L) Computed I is -2.4 K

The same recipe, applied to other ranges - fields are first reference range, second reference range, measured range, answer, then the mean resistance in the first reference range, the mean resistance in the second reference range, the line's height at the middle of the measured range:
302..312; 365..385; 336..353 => -3.1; 2.98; 4.09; 3.59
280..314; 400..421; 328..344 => -3.8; 3.26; 3.64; 3.39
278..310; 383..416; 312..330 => -3.0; 3.23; 3.79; 3.37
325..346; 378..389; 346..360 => -0.3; 4.18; 3.84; 4.05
